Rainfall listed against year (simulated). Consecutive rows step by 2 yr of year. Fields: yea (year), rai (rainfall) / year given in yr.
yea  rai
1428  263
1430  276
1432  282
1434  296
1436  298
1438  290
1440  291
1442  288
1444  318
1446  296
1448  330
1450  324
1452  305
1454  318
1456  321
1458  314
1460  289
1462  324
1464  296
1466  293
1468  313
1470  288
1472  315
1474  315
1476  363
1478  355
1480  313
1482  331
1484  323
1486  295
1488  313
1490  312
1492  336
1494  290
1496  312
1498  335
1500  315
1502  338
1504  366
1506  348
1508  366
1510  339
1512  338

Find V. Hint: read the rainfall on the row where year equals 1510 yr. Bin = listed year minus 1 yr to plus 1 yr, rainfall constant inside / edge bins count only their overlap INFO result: 339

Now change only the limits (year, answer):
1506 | 348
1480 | 313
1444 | 318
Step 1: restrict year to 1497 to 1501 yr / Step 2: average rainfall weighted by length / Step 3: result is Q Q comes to 325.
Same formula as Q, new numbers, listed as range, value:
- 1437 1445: 297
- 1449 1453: 314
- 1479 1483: 322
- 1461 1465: 310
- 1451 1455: 312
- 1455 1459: 318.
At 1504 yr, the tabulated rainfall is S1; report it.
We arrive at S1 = 366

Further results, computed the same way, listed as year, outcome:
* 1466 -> 293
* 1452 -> 305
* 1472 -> 315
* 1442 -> 288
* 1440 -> 291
